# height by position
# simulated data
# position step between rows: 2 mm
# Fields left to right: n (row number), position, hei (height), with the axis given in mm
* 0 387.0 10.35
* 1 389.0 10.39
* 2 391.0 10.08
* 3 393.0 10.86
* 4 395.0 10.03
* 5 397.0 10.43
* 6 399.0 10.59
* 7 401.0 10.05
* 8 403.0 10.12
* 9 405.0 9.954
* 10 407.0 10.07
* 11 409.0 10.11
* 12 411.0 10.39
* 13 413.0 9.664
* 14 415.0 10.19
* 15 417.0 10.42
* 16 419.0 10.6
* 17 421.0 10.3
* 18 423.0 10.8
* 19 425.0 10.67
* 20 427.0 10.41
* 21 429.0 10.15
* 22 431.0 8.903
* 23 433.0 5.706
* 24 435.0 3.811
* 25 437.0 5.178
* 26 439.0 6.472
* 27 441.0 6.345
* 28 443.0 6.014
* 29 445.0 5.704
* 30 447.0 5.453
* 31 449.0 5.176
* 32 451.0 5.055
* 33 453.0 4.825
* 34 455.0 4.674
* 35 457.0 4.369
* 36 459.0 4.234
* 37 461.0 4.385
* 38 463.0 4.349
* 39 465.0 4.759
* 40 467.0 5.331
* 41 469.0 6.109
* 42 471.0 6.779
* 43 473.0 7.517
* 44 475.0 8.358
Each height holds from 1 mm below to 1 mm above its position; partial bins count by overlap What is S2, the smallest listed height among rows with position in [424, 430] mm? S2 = 10.15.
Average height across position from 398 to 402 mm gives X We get 10.3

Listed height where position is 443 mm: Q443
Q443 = 6.014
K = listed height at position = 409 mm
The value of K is 10.11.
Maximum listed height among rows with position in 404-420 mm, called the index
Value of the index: 10.6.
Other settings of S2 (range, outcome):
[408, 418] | 9.664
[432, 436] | 3.811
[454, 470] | 4.234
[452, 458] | 4.369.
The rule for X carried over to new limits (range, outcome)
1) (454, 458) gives 4.52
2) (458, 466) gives 4.43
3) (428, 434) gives 8.25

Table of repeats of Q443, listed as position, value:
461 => 4.385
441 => 6.345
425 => 10.67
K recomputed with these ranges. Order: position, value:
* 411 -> 10.39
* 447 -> 5.453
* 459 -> 4.234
